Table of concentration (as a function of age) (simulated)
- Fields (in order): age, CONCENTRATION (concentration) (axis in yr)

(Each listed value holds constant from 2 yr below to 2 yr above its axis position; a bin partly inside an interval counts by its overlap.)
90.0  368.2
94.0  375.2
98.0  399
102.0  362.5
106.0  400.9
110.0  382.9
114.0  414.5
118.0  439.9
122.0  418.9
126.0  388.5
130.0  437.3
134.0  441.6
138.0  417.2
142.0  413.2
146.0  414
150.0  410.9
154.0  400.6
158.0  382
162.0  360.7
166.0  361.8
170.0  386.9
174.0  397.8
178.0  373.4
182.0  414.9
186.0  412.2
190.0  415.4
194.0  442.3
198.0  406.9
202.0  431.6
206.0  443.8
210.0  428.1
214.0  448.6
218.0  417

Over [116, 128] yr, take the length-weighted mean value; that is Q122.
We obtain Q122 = 416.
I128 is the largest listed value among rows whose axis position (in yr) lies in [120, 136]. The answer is 441.6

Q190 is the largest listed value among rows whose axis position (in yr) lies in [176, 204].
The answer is 442.3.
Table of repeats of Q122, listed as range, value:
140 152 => 413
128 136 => 439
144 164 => 394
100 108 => 382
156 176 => 378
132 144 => 424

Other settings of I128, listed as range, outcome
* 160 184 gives 414.9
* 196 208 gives 443.8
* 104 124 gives 439.9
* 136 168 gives 417.2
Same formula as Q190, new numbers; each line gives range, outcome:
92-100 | 399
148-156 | 410.9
